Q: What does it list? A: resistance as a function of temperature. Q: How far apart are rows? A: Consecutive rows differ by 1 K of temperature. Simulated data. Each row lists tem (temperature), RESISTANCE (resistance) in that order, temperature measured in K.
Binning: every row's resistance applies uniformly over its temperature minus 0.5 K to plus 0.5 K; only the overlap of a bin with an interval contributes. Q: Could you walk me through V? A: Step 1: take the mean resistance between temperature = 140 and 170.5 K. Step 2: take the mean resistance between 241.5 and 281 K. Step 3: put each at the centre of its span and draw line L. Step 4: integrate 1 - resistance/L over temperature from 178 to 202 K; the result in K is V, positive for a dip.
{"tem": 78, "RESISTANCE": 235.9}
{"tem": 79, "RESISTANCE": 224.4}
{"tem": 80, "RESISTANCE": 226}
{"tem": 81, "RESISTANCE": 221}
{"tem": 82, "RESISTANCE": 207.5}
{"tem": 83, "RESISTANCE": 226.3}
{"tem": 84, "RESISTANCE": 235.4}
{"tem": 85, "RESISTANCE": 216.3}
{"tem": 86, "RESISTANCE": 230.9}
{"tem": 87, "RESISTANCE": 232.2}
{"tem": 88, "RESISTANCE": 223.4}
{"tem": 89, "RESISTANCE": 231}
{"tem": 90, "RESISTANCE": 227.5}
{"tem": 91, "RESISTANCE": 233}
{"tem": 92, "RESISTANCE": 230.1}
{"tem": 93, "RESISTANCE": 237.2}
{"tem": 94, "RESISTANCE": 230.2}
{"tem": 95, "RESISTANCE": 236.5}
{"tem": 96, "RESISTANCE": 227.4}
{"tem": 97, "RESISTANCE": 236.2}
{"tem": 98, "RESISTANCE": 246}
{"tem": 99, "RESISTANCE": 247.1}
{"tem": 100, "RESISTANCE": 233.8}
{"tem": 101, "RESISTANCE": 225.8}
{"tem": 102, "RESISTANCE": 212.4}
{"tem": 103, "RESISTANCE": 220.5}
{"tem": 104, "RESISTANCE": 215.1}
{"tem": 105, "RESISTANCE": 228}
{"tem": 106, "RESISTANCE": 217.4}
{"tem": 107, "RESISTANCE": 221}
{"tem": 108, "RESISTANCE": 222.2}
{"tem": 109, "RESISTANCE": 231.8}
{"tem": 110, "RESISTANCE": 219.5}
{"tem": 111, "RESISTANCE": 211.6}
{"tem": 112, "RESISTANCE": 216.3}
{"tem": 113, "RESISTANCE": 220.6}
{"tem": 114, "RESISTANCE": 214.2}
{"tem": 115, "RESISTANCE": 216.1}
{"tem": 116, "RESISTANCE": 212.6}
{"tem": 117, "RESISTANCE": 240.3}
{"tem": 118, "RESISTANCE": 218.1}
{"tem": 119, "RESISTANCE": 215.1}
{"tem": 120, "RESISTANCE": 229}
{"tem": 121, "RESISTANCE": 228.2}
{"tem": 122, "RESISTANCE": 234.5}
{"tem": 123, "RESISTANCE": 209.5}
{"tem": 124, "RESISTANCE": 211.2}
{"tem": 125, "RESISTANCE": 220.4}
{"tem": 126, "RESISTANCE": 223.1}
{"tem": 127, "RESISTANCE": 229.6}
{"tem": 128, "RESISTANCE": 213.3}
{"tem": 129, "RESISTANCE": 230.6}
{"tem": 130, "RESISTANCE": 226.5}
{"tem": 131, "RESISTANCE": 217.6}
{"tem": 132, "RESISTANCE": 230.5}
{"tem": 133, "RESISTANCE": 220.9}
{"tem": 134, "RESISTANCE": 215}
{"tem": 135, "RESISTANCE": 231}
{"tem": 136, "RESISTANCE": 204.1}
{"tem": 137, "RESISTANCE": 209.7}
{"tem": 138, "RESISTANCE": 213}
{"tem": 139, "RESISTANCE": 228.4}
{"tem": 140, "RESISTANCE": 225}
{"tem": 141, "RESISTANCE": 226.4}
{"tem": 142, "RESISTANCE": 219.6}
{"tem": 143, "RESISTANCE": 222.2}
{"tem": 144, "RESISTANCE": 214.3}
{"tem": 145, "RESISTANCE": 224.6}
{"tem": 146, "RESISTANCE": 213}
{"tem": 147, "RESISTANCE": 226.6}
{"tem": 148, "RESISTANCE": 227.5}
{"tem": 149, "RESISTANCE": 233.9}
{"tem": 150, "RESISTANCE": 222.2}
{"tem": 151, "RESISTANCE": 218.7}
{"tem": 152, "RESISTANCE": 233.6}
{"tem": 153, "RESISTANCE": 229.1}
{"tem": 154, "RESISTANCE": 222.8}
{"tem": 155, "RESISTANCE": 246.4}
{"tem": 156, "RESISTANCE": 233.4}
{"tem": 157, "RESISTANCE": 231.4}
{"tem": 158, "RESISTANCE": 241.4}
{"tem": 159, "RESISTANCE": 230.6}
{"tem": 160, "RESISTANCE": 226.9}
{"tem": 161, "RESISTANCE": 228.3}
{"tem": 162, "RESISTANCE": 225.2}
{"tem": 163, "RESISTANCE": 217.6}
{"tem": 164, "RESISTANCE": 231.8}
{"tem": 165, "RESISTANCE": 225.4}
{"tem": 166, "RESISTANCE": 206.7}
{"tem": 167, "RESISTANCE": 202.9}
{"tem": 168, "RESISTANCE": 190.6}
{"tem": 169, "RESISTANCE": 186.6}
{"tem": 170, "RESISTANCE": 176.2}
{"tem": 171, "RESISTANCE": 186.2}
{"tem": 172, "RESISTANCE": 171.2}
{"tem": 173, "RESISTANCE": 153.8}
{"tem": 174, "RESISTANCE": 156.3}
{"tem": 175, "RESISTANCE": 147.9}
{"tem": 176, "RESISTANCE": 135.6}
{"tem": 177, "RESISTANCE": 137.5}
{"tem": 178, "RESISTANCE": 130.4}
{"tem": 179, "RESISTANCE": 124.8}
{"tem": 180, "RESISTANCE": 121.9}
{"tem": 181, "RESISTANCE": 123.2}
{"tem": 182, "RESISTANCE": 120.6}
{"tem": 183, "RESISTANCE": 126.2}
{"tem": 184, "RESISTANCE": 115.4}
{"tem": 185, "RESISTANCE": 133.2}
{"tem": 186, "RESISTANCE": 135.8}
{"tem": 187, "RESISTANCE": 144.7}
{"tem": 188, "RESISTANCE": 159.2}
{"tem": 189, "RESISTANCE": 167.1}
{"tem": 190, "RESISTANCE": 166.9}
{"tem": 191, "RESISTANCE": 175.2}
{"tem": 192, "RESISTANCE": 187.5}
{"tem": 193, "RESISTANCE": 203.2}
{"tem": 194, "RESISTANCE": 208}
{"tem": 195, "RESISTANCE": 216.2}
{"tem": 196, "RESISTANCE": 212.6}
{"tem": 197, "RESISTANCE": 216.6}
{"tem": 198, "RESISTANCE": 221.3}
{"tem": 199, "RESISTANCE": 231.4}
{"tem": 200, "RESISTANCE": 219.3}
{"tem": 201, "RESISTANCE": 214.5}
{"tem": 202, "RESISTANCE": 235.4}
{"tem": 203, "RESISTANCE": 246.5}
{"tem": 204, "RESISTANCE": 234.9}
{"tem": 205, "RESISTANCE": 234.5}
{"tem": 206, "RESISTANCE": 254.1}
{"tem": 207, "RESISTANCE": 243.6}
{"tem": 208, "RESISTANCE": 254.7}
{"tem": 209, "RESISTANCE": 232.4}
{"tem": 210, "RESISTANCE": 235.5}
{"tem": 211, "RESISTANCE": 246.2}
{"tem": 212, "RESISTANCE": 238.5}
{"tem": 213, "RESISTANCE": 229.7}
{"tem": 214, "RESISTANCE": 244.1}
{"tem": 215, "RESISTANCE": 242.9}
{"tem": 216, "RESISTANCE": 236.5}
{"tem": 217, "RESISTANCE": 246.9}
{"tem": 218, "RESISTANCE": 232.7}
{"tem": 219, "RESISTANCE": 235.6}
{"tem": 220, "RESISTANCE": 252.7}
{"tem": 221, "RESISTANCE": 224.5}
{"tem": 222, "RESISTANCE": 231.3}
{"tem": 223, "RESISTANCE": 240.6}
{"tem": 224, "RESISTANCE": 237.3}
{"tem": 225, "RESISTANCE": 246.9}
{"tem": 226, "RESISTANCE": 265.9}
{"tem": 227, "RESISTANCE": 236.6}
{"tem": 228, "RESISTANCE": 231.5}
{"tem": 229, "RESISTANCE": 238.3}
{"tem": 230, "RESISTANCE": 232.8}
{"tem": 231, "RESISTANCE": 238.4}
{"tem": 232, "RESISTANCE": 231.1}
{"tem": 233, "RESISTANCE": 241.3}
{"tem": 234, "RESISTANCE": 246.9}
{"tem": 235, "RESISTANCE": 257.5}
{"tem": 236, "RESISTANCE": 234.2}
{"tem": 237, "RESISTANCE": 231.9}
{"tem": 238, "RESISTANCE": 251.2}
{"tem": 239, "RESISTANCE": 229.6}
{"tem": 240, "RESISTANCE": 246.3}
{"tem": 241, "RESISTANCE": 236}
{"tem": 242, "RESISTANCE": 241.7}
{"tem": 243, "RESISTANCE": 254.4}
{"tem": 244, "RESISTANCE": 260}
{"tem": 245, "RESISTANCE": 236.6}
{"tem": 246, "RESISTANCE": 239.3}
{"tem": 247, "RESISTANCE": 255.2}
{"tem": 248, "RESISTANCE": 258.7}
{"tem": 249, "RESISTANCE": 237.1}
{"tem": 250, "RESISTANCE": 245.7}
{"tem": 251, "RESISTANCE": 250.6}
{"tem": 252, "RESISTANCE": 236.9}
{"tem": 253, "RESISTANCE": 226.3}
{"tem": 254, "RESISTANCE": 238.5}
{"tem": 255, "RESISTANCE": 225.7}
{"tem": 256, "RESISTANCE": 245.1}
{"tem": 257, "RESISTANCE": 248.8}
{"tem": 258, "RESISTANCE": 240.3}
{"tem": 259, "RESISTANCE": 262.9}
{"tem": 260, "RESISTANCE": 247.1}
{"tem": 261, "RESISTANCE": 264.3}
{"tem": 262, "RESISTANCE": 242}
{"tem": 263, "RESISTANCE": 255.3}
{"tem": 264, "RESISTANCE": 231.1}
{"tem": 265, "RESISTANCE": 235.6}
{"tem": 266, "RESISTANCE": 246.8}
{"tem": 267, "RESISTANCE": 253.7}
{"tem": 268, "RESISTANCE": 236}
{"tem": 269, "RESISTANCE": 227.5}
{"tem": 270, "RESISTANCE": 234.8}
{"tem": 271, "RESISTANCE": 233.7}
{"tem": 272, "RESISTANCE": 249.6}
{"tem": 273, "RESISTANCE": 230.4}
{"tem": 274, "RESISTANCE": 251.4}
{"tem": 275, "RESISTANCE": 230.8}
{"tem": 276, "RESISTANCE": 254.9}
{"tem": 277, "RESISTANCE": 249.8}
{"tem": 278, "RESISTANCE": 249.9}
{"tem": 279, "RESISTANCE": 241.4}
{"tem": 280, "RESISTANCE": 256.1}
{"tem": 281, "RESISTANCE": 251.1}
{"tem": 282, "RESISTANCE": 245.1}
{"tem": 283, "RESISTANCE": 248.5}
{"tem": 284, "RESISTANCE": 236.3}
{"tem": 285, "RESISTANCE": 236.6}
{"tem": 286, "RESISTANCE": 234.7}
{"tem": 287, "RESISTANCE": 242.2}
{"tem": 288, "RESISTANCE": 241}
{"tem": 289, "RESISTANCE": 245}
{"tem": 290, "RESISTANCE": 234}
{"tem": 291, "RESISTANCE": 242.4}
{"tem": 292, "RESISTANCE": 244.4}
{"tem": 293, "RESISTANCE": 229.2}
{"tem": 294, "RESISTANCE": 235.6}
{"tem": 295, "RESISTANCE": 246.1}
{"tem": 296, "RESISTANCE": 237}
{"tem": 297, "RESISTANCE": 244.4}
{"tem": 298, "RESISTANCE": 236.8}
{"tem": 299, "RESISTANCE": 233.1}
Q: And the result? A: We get 6.0 K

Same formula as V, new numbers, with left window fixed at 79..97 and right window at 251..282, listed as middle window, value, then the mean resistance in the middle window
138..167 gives 1.0 K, 226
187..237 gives 2.3 K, 228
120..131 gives 0.4 K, 223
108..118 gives 0.4 K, 220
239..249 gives -0.2 K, 246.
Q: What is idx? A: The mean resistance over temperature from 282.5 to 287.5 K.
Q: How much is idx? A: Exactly 240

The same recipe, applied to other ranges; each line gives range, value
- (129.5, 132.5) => 225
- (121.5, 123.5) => 222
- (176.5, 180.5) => 129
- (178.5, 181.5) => 123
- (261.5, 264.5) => 243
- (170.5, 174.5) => 167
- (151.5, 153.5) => 231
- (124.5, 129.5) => 223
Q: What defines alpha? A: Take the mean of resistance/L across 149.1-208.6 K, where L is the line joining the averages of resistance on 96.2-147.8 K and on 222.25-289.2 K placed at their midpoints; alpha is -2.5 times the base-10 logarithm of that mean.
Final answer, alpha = 0.18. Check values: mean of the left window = 222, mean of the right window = 243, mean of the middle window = 195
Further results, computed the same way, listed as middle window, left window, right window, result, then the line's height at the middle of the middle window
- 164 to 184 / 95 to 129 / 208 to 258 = 0.406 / 233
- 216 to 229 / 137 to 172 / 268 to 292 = -0.038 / 232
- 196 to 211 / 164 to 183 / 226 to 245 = -0.166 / 200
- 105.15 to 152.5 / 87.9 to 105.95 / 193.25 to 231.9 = 0.047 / 231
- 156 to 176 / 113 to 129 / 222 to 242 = 0.141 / 229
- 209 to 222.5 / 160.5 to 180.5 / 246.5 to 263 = -0.115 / 214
